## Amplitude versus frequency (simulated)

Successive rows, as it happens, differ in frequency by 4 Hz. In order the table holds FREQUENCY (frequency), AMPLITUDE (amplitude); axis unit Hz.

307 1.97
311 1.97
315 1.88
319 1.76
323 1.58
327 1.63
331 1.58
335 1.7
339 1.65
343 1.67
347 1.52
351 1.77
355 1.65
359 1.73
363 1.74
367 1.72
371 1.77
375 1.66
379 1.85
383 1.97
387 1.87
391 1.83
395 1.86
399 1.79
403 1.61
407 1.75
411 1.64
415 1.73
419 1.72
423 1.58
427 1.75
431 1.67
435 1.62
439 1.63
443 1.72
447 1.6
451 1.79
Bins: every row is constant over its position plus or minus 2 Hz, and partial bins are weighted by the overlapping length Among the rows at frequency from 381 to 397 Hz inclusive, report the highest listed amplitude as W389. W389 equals 1.97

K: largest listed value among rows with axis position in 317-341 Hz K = 1.76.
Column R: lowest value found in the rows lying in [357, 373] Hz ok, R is 1.72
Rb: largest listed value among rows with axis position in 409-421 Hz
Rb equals 1.73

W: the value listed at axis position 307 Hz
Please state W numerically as 1.97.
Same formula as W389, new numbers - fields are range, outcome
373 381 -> 1.85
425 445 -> 1.75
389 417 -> 1.86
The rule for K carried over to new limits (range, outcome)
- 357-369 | 1.74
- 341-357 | 1.77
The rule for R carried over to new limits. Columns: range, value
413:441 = 1.58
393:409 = 1.61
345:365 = 1.52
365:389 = 1.66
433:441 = 1.62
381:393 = 1.83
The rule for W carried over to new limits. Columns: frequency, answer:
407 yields 1.75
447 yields 1.6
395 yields 1.86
